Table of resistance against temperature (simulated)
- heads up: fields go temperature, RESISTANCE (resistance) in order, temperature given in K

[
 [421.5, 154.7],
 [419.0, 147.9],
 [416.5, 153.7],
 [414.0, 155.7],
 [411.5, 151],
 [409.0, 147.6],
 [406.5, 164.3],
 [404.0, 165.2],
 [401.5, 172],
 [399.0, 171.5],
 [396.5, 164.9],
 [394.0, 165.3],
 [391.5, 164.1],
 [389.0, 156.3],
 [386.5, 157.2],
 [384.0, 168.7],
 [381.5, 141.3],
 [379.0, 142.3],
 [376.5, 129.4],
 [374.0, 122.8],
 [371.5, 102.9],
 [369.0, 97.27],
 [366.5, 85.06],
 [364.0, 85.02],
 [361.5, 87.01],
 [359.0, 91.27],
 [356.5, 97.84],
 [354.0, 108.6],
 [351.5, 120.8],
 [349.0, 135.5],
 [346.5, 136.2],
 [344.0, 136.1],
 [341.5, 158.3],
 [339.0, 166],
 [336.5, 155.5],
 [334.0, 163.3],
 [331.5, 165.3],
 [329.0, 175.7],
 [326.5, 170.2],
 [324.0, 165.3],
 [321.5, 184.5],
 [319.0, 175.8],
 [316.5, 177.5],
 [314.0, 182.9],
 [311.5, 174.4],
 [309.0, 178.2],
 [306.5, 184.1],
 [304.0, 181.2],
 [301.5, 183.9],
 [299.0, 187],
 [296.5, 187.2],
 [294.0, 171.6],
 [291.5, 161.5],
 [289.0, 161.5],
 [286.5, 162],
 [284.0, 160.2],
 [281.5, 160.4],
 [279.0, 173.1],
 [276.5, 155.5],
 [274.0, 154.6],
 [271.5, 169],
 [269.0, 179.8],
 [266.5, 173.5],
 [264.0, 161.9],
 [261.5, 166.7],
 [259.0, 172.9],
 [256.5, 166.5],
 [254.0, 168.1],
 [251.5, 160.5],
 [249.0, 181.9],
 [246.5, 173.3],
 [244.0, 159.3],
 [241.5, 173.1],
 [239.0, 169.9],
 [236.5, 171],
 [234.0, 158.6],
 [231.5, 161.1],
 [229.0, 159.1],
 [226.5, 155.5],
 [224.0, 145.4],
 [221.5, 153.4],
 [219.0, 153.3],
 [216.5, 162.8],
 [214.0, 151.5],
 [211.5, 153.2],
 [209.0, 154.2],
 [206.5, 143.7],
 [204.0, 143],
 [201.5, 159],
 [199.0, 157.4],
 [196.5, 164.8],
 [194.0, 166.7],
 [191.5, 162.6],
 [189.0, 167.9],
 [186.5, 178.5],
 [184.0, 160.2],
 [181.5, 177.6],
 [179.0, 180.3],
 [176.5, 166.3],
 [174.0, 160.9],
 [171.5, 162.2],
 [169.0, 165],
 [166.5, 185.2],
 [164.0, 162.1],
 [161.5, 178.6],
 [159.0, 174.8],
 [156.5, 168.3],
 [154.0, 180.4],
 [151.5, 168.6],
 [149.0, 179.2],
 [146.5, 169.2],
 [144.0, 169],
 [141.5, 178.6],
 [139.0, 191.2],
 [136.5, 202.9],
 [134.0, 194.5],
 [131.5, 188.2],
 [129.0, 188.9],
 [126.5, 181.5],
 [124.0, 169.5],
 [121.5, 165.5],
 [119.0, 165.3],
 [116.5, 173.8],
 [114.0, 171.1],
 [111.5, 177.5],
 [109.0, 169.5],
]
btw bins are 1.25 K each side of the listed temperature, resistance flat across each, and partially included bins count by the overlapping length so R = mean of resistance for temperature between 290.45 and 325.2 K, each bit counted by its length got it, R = 178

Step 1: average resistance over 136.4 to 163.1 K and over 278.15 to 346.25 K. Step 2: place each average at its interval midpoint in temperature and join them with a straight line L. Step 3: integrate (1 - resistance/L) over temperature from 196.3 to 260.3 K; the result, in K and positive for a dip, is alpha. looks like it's 4.84 K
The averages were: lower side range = 177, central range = 160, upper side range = 170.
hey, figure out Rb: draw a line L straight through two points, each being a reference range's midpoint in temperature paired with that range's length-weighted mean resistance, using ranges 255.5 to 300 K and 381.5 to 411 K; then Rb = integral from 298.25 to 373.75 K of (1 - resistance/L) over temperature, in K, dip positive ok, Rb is 8.59 K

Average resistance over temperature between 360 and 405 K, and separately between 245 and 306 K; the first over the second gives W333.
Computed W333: 0.81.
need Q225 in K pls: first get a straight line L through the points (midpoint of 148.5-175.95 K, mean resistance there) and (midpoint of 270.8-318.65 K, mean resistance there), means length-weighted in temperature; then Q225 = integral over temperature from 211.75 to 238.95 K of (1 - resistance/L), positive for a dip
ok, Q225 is 2.2 K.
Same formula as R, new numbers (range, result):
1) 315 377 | 136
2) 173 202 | 167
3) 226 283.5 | 166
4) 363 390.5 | 127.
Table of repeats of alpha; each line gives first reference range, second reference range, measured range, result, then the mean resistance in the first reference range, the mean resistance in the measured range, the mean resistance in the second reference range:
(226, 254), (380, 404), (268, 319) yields -2.3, 166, 172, 162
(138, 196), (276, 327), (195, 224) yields 3.1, 172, 154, 174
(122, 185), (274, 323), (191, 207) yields 1.7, 176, 157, 173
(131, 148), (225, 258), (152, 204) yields 2.7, 185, 168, 166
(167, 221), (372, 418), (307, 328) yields -2.6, 162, 176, 154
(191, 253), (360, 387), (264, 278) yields -1.9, 160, 166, 119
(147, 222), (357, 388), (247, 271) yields -4.0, 165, 170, 117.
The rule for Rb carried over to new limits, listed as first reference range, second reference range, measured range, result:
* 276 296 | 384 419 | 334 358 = 3.9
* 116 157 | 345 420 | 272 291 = -0.9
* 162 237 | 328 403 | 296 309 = -3.3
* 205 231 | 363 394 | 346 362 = 2.8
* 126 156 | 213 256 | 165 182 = 0.5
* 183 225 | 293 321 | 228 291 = 1.4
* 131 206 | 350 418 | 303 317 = -3.0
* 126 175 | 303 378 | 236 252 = -1.0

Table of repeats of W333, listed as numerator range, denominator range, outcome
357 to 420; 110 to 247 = 0.83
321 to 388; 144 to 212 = 0.81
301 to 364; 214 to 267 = 0.93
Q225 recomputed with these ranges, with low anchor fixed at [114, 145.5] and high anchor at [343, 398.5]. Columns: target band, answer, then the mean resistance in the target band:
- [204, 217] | 0.9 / 152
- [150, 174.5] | 0.3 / 171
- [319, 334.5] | -3.9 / 171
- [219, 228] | 0.4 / 152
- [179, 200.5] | -0.1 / 168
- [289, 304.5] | -3.6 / 177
